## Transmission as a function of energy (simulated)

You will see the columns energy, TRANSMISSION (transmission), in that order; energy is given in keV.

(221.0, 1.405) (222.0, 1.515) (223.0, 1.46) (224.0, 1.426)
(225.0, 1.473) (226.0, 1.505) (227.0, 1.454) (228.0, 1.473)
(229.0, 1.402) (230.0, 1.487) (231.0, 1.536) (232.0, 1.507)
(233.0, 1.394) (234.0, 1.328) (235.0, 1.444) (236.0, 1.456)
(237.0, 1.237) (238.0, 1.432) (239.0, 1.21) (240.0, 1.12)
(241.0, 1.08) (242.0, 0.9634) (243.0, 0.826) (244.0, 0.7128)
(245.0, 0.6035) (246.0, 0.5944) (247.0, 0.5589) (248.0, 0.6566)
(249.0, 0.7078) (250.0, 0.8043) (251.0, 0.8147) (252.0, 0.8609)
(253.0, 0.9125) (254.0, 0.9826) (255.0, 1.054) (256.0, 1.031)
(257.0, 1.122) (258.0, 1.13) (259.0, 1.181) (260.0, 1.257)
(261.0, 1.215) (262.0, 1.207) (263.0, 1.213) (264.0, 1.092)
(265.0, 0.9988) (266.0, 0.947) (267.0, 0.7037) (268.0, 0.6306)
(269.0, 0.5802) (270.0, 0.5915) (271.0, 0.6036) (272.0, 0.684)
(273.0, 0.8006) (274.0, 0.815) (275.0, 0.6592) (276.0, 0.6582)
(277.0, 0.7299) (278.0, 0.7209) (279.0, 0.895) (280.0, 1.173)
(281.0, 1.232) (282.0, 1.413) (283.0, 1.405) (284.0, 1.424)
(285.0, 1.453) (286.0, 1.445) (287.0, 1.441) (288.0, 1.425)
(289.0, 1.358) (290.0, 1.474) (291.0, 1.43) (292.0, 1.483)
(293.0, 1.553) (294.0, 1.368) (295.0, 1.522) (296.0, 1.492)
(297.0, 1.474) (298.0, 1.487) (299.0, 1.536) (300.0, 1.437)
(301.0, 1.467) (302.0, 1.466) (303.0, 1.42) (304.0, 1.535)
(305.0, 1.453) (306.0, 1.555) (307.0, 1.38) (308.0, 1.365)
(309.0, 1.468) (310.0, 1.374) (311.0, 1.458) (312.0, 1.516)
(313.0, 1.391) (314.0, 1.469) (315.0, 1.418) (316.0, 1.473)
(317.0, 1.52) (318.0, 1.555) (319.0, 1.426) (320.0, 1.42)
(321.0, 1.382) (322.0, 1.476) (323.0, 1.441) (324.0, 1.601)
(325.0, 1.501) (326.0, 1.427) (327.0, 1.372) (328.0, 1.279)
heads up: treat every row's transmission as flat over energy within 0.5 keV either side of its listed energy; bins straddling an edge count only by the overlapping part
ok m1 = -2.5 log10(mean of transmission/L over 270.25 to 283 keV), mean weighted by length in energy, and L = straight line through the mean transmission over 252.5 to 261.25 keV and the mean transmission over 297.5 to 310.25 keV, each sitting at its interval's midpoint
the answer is 0.38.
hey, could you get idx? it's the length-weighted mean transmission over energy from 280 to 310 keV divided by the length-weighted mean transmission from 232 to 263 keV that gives 1.39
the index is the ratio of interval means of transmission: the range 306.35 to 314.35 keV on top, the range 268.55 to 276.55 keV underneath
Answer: 2.12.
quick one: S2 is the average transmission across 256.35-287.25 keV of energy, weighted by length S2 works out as 1.01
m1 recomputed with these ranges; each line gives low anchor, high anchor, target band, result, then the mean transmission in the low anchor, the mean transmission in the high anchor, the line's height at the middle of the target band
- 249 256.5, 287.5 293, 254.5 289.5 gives 0.14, 0.909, 1.44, 1.18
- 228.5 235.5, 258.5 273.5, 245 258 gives 0.31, 1.44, 0.914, 1.14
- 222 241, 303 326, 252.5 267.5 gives 0.31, 1.4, 1.46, 1.42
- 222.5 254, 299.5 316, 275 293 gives 0.09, 1.14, 1.45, 1.34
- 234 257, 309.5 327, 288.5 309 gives -0.11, 0.969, 1.46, 1.33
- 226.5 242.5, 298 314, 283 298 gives -0.02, 1.35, 1.46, 1.43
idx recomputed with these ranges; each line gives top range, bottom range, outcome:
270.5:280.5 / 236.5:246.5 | 0.79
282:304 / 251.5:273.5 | 1.54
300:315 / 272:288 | 1.34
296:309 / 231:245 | 1.22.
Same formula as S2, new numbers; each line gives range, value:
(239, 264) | 0.95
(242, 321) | 1.16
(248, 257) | 0.895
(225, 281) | 1.02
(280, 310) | 1.44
